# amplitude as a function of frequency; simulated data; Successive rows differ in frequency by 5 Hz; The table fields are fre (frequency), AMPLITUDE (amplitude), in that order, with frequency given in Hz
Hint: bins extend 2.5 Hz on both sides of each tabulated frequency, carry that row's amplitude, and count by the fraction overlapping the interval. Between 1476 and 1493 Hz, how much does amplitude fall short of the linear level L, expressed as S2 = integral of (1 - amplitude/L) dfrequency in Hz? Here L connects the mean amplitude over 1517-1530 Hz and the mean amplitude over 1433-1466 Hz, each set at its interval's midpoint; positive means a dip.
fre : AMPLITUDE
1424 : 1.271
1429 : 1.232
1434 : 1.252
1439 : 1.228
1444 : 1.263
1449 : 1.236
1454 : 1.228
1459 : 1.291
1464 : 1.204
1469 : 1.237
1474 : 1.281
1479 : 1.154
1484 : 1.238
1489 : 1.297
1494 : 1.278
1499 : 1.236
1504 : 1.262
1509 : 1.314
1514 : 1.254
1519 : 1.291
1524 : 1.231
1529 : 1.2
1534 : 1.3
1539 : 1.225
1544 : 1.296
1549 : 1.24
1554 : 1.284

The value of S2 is 0.11 Hz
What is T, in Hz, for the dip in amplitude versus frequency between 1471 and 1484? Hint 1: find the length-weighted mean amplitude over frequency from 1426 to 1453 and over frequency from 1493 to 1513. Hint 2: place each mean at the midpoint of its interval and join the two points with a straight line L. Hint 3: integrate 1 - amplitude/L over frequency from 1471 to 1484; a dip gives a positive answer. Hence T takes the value 0.4 Hz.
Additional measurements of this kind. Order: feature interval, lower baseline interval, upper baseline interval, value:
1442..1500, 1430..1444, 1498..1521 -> 0.6 Hz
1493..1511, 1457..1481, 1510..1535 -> -0.3 Hz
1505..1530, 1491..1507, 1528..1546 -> 0.0 Hz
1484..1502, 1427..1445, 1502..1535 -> -0.1 Hz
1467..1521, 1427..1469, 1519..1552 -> -0.5 Hz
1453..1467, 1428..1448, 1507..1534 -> 0.1 Hz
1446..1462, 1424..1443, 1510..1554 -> 0.0 Hz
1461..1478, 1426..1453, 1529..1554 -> 0.2 Hz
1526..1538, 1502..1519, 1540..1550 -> 0.2 Hz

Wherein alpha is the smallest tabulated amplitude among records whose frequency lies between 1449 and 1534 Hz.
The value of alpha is 1.154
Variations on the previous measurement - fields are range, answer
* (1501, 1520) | 1.254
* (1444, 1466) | 1.204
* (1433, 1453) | 1.228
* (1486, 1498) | 1.278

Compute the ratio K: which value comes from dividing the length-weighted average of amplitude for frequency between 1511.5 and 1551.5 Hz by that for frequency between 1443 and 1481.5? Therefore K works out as 1.0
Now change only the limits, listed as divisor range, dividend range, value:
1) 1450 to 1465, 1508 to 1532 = 1.01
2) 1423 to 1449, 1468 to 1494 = 1.00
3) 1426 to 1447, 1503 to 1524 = 1.03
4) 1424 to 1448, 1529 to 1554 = 1.01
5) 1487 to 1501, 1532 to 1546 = 1.00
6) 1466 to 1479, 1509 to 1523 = 1.03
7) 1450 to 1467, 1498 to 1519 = 1.03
